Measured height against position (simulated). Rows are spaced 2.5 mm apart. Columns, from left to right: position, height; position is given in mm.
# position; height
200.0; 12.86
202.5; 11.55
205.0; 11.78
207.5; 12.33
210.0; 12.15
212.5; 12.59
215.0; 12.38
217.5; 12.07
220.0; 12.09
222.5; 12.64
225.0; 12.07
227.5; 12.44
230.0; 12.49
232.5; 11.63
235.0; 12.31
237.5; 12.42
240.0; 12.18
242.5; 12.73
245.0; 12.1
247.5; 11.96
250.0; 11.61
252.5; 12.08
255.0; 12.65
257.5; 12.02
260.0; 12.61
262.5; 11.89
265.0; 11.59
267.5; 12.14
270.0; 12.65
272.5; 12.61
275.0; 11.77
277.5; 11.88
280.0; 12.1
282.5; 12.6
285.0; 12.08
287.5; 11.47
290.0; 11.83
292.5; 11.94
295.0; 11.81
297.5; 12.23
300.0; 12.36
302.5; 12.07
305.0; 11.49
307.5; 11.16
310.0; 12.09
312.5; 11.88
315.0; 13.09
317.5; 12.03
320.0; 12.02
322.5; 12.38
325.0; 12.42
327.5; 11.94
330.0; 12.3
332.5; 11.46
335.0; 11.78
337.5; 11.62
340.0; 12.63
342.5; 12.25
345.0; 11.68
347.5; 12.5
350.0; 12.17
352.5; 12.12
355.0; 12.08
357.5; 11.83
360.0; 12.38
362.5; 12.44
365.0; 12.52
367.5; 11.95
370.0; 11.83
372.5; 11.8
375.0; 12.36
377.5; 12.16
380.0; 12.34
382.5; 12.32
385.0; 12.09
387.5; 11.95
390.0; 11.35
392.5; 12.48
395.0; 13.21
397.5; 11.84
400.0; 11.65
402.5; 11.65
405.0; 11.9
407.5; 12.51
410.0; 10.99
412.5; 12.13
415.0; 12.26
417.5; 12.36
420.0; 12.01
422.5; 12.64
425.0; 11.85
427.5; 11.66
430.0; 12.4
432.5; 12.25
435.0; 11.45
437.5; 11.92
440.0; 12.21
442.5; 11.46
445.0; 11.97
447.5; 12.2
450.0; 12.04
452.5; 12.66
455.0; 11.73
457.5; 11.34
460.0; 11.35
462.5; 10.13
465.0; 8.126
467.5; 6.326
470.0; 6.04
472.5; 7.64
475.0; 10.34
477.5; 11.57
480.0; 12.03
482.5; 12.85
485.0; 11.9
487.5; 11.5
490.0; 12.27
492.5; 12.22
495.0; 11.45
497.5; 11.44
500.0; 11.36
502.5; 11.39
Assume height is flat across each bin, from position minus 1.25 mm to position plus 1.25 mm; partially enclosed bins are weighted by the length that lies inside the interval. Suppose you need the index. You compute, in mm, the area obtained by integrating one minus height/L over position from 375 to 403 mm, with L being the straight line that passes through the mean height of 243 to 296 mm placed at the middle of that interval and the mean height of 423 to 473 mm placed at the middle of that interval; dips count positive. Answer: -2.0 mm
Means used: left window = 12.1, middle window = 12.1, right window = 10.9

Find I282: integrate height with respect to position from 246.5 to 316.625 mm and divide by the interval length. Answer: 12.1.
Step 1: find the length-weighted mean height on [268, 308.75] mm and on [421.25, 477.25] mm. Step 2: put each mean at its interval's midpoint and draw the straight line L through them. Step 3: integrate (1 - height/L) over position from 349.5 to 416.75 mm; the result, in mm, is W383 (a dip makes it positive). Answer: -4.3 mm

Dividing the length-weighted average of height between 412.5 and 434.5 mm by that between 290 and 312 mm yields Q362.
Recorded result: 1.0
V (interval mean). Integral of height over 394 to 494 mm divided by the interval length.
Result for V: 11.4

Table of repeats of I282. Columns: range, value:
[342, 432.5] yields 12.1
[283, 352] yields 12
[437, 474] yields 10.4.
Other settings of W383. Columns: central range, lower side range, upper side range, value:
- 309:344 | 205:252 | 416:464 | -0.23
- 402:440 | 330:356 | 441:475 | -4.17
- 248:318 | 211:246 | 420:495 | -0.16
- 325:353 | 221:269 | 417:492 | -0.73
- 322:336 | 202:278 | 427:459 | 0.05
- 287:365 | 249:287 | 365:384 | 0.50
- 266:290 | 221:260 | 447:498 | -0.24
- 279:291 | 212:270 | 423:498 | -0.02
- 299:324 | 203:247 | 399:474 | -0.49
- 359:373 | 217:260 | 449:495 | -0.97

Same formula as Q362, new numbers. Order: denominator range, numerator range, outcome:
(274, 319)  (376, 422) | 1.01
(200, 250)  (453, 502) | 0.87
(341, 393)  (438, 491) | 0.90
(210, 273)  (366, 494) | 0.94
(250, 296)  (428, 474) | 0.89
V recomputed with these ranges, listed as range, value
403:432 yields 12.1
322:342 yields 12.1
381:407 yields 12.1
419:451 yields 12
